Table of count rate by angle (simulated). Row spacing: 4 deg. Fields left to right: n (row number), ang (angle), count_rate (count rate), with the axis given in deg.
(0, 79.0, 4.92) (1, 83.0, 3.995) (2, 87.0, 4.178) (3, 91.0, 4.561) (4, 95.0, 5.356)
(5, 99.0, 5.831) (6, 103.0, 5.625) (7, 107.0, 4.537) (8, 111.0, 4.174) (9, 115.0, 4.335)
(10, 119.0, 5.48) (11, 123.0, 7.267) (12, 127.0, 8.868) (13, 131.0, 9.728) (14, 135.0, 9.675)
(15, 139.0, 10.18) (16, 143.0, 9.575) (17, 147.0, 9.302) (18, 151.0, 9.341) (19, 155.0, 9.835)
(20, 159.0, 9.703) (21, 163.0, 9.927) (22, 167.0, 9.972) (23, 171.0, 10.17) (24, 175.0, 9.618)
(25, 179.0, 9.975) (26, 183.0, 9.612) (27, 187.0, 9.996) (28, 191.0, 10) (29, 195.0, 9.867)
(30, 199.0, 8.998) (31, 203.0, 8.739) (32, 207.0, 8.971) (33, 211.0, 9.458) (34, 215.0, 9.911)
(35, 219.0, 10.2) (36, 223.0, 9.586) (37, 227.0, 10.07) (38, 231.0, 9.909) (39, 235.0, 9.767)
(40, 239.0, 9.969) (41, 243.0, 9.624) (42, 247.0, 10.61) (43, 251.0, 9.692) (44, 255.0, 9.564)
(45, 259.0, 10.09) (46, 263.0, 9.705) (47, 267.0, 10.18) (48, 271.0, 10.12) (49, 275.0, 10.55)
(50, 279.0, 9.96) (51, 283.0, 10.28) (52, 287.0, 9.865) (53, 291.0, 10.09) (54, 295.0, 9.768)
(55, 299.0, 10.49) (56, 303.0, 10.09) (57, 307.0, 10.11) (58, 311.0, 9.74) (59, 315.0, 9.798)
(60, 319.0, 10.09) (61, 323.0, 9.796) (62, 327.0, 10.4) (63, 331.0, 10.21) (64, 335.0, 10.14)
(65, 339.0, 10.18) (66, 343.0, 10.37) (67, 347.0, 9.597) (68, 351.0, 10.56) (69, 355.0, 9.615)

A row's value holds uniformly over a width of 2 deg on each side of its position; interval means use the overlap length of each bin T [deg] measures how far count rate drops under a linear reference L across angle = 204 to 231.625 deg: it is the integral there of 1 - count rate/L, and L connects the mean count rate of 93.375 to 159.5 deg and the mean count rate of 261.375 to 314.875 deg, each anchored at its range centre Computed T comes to -2.2 deg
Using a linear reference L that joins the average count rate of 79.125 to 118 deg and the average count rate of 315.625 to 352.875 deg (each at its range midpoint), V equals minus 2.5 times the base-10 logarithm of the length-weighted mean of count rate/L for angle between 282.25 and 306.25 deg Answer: -0.10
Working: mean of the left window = 4.76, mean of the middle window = 10.1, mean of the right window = 10.1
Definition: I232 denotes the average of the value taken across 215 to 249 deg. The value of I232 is 9.96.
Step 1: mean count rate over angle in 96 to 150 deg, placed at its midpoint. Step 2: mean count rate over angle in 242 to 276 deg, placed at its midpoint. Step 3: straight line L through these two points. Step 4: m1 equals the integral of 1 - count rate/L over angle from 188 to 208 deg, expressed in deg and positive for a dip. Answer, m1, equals -1.3 deg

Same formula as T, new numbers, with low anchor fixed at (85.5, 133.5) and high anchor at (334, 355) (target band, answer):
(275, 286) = -1.5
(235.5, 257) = -4.0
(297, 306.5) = -0.9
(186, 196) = -3.5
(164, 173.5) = -4.2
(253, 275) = -3.3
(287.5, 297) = -0.8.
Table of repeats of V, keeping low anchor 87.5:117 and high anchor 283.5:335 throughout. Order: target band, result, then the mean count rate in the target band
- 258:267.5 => -0.12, 9.95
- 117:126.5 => -0.25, 6.77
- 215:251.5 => -0.22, 9.94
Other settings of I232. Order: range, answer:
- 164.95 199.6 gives 9.83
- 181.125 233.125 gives 9.64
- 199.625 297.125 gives 9.85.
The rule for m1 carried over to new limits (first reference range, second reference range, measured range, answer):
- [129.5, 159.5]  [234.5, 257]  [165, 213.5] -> 0.7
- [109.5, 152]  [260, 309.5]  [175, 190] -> -1.9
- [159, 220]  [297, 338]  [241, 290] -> -0.5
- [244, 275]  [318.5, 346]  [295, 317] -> 0.2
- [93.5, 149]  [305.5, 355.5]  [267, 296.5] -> -2.3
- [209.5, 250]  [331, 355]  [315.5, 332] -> 0.0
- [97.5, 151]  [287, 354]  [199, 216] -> -1.4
